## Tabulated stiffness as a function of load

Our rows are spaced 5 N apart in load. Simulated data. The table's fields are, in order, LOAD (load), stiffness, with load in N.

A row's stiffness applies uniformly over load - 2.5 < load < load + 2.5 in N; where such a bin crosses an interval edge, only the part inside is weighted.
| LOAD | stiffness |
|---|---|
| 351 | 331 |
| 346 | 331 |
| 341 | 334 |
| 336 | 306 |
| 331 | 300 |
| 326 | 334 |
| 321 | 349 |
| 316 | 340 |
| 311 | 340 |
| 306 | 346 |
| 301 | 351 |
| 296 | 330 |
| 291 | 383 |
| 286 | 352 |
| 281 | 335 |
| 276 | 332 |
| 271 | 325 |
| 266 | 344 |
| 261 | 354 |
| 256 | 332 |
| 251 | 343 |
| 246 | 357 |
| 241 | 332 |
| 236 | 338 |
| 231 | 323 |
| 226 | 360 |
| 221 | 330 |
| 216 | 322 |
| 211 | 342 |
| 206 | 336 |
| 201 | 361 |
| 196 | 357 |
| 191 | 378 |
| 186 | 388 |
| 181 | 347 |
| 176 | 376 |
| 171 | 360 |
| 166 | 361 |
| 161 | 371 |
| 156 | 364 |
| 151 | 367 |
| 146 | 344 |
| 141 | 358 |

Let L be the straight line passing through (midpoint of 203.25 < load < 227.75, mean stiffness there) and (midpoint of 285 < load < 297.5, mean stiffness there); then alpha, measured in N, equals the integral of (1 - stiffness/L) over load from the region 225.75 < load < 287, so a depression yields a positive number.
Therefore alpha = 1.52 N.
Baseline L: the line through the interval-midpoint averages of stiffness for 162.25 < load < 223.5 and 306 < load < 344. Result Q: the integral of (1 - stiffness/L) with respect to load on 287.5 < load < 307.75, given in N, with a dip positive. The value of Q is -1.05 N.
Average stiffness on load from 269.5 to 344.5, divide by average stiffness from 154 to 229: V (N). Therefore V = 0.9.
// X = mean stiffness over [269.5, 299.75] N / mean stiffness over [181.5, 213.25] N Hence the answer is 0.96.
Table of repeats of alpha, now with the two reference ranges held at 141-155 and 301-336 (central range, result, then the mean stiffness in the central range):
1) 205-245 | 1.19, 336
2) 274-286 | 0.06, 337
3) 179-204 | -1.07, 366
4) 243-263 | -0.19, 346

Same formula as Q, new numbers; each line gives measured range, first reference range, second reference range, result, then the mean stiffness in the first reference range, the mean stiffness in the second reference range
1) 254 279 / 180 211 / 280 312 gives 1.06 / 360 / 349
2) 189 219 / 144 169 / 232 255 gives 0.15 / 362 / 341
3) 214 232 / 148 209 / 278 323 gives 1.13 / 363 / 347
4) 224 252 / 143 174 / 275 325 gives 0.86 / 361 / 346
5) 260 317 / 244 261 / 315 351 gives -1.19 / 345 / 327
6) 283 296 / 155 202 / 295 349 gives -0.71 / 367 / 333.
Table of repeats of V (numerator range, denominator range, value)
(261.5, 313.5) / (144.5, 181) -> 0.95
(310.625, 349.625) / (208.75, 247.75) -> 0.97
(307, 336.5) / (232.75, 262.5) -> 0.97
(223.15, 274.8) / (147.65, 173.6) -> 0.94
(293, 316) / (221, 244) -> 1.01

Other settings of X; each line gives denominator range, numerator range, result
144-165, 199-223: 0.93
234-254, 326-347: 0.93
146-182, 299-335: 0.92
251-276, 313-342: 0.97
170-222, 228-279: 0.95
